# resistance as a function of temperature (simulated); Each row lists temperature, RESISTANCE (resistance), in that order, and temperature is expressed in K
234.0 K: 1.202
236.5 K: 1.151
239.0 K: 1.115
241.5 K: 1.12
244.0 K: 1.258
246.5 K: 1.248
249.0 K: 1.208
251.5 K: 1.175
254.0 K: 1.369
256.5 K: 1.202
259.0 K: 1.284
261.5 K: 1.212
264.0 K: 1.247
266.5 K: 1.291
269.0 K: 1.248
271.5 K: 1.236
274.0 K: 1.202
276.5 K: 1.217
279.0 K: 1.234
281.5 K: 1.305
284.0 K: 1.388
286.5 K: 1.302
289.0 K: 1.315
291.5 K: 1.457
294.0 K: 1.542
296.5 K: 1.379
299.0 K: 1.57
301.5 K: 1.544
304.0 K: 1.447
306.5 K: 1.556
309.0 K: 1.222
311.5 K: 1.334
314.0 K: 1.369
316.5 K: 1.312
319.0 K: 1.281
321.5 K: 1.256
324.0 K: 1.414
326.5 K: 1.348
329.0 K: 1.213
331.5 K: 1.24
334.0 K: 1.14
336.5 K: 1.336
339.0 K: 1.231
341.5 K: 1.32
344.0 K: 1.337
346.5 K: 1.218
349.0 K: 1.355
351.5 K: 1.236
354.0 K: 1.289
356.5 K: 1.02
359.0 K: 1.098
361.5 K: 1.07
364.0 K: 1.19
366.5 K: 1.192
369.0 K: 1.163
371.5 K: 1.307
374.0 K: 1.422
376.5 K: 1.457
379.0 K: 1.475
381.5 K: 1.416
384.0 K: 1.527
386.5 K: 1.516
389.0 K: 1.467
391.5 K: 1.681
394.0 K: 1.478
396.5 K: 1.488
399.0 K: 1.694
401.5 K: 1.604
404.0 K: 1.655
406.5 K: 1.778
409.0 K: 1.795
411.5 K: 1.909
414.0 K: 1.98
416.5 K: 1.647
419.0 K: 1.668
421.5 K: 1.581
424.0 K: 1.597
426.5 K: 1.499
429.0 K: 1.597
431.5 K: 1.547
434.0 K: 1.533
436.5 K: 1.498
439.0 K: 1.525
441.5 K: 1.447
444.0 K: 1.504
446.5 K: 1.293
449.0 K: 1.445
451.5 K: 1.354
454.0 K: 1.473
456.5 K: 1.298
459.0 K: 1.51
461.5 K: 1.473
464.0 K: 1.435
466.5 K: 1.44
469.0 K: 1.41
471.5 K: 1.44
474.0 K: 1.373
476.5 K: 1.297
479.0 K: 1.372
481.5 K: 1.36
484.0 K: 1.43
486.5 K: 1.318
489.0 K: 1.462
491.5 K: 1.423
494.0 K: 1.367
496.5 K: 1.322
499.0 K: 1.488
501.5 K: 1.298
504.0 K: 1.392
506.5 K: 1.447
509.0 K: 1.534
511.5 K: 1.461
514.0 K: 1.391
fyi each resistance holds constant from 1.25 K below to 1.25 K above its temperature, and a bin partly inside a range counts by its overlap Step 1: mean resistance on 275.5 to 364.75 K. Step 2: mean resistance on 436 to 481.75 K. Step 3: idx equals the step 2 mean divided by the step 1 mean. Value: 1.1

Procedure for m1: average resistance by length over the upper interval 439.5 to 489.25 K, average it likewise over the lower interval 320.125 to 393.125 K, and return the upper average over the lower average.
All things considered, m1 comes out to 1.08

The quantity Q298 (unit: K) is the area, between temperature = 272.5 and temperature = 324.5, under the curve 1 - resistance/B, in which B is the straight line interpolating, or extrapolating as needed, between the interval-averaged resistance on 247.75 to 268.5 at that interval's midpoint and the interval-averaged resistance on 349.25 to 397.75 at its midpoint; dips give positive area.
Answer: -3.3 K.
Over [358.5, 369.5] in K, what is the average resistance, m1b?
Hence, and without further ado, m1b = 1.14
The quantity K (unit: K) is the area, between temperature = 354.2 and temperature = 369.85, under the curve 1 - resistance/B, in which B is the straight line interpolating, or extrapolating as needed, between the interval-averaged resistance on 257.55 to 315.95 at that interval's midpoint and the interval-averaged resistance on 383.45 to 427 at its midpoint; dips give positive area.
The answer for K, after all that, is 4.1 K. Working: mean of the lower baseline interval 1.34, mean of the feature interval 1.13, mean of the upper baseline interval 1.65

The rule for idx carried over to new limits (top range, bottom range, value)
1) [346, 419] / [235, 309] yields 1.12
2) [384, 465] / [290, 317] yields 1.09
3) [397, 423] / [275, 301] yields 1.25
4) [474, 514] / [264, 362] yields 1.07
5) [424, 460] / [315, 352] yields 1.15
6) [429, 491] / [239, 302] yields 1.10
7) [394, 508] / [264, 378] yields 1.15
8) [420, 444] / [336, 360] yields 1.24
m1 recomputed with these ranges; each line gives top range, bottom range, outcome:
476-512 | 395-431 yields 0.84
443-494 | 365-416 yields 0.91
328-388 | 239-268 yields 1.04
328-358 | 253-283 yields 0.99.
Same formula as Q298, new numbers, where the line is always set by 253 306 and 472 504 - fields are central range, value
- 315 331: 0.51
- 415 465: -4.78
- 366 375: 0.54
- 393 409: -3.20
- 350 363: 1.96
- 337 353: 0.76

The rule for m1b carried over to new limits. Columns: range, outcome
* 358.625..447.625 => 1.51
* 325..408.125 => 1.36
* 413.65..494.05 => 1.47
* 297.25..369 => 1.29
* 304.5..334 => 1.32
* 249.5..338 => 1.32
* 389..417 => 1.69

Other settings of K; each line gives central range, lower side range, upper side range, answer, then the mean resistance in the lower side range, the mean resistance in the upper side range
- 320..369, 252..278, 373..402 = 6.4 K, 1.25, 1.52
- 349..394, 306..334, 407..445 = 4.2 K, 1.31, 1.63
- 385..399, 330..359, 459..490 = -2.6 K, 1.24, 1.4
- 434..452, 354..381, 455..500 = -1.3 K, 1.25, 1.4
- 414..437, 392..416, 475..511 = 0.5 K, 1.71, 1.39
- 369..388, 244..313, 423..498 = -0.6 K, 1.32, 1.43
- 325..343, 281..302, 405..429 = 3.0 K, 1.42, 1.71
